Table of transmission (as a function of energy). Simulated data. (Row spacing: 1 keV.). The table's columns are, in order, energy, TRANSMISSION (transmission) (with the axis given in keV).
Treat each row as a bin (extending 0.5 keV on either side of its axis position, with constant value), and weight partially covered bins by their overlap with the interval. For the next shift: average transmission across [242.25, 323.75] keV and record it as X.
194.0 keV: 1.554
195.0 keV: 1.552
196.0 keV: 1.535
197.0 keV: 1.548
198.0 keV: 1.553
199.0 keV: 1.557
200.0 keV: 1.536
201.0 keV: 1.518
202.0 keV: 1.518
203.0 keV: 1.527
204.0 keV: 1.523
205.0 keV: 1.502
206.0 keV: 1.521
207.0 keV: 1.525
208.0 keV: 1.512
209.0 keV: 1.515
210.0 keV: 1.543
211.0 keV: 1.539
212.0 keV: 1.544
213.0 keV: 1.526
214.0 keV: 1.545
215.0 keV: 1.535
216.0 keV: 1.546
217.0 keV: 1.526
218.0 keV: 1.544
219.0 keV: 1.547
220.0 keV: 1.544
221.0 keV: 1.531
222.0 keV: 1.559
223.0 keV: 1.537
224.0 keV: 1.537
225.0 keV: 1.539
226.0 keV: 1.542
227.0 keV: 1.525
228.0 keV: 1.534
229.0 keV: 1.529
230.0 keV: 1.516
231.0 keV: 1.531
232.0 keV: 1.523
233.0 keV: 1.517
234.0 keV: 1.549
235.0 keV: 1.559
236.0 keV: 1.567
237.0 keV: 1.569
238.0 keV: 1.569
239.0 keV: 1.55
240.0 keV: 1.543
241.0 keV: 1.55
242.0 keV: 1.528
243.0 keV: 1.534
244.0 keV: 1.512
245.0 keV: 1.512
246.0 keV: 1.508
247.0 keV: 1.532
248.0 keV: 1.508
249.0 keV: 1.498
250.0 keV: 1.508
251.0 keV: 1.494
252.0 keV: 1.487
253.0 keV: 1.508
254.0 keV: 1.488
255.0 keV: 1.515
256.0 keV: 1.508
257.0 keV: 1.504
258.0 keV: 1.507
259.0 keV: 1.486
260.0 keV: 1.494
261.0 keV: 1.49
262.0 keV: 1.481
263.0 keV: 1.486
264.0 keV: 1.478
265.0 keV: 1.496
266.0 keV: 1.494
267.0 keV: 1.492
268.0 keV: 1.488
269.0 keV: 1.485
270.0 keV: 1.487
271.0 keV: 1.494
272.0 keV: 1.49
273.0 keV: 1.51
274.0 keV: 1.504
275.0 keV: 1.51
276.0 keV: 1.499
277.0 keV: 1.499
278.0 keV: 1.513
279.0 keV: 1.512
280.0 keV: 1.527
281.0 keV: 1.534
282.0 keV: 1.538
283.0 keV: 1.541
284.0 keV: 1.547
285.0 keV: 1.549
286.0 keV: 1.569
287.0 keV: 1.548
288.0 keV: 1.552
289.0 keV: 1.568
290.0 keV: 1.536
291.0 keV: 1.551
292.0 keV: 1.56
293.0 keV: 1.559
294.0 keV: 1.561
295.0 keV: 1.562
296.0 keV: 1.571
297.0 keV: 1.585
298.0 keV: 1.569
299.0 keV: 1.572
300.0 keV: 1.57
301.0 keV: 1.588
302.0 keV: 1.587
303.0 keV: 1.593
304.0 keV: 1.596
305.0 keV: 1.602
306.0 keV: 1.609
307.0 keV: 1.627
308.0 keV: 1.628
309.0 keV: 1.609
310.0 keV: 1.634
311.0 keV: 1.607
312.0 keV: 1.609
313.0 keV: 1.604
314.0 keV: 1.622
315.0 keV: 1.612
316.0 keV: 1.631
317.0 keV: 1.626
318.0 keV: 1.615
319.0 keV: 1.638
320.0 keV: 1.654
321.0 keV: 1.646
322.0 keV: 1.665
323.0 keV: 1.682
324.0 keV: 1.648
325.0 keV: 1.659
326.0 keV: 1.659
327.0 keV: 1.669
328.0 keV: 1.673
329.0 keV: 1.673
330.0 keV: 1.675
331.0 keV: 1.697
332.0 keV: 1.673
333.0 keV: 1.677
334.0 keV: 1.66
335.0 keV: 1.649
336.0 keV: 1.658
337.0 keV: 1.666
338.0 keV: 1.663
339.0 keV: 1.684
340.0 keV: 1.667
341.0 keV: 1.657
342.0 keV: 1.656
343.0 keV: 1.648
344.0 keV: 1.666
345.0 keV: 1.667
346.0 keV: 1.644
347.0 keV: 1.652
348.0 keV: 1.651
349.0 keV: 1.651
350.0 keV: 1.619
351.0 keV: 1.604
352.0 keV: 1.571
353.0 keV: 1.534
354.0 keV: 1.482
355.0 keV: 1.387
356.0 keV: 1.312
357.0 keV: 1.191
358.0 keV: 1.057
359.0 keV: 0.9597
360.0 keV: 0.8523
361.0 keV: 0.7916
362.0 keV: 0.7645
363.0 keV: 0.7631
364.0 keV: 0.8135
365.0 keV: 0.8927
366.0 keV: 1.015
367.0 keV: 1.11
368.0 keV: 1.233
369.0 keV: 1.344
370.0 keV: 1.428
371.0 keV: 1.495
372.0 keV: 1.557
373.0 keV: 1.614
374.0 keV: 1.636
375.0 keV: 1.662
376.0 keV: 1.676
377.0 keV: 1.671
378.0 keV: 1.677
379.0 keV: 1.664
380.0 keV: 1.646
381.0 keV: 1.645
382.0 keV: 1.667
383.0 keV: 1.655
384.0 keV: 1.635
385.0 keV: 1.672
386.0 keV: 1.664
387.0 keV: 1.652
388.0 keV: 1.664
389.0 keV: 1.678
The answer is 1.55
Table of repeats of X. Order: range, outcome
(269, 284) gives 1.51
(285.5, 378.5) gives 1.52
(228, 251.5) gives 1.53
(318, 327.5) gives 1.66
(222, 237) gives 1.54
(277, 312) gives 1.57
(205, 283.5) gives 1.52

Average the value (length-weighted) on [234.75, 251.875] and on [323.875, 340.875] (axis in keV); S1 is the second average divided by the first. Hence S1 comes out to 1.1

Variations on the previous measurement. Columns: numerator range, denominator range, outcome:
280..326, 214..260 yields 1.04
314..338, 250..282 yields 1.10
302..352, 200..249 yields 1.07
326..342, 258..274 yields 1.12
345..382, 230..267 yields 0.91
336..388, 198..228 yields 0.95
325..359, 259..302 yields 1.04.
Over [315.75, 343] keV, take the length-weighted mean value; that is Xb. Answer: 1.66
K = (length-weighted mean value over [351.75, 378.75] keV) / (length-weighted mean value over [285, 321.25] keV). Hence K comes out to 0.8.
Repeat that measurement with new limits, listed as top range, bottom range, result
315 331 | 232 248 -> 1.08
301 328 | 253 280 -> 1.09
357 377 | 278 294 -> 0.78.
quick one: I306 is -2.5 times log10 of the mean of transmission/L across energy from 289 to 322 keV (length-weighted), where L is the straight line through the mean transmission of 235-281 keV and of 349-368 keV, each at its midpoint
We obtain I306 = -0.19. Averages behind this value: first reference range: 1.51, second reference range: 1.17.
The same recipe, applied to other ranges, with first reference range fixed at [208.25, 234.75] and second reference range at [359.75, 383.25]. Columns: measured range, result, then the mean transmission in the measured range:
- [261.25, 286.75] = -0.029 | 1.51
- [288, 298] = -0.084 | 1.56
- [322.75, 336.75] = -0.191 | 1.67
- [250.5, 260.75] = -0.005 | 1.5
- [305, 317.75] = -0.140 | 1.62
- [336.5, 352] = -0.193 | 1.65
